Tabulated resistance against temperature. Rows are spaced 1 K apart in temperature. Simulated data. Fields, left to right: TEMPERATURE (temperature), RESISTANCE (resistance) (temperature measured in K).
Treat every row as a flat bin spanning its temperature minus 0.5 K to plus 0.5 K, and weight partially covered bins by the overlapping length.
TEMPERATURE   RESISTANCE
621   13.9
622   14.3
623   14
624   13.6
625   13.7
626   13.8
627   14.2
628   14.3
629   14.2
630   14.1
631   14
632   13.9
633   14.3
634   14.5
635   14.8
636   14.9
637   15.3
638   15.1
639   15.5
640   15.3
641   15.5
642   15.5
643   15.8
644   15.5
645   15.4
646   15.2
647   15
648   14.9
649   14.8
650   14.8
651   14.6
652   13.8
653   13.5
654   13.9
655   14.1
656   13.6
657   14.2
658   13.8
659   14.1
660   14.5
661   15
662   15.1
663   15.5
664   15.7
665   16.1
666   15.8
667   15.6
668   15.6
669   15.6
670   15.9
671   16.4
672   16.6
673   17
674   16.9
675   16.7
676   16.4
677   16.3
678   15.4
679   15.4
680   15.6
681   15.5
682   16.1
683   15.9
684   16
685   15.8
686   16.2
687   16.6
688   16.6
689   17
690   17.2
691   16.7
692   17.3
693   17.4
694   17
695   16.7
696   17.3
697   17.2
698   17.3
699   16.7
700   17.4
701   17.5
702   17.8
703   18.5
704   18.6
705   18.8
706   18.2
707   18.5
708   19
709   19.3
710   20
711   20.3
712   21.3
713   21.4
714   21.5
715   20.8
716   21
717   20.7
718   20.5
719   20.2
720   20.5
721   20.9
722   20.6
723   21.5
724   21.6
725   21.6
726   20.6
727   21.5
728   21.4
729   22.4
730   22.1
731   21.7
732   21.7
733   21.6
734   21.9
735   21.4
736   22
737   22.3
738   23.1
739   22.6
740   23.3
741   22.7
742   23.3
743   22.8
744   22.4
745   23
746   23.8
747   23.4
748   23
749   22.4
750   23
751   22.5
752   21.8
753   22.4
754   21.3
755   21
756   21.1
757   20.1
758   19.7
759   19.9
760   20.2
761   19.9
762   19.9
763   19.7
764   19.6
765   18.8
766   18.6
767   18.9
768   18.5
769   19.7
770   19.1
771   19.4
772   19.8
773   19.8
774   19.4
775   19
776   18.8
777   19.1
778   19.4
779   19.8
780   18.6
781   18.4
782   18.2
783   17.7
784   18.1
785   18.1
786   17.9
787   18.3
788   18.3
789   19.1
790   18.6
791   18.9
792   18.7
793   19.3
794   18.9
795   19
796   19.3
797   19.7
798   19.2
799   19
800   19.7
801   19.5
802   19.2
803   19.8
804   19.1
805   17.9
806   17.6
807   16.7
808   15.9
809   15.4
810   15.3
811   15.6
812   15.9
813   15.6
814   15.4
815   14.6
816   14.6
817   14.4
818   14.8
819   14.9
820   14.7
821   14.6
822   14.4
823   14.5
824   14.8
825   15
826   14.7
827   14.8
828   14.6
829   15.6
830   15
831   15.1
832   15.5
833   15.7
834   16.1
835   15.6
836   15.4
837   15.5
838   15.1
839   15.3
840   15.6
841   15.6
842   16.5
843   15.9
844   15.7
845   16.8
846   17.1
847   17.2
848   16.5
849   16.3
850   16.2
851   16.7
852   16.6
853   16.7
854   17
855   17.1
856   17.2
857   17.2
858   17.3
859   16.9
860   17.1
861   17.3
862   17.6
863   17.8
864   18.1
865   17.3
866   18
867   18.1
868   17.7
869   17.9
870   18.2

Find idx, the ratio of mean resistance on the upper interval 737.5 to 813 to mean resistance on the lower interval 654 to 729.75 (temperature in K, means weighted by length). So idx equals 1.12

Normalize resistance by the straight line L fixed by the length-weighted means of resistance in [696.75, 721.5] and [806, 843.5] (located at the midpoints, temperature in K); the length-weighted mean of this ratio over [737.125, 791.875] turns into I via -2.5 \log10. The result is -0.16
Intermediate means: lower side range 19.4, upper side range 15.3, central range 20.3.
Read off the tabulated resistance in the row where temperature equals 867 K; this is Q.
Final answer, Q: 18.1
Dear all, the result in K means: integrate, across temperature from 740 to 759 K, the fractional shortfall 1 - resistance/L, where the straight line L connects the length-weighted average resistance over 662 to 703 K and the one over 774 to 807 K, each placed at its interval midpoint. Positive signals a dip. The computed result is -4.5 K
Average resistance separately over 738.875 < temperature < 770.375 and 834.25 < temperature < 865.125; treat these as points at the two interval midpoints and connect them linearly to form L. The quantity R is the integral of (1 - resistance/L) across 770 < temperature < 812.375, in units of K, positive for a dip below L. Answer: 2.1 K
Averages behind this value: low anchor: 21.2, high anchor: 16.6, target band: 18.5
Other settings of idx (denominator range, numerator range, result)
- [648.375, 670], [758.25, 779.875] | 1.31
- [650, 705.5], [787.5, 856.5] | 1.03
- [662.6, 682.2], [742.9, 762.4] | 1.35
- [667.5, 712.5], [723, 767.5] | 1.26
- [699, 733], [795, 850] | 0.80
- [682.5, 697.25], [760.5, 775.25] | 1.16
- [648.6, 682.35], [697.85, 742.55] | 1.35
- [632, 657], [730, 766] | 1.46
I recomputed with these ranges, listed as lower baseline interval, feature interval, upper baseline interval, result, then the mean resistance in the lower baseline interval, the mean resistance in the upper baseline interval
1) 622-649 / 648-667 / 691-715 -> 0.092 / 14.7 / 18.5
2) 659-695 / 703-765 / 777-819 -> -0.246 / 16.1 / 17.8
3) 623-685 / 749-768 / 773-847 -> -0.245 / 15.1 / 17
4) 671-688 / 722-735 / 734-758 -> -0.046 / 16.2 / 22.3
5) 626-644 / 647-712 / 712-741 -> 0.110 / 14.8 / 21.5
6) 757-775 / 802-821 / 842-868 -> 0.138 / 19.5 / 17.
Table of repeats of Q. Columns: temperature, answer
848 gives 16.5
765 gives 18.8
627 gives 14.2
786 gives 17.9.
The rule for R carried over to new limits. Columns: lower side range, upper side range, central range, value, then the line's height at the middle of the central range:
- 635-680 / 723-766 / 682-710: 1.1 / 18.1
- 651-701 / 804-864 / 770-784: -2.7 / 15.9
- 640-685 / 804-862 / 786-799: -2.6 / 15.8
